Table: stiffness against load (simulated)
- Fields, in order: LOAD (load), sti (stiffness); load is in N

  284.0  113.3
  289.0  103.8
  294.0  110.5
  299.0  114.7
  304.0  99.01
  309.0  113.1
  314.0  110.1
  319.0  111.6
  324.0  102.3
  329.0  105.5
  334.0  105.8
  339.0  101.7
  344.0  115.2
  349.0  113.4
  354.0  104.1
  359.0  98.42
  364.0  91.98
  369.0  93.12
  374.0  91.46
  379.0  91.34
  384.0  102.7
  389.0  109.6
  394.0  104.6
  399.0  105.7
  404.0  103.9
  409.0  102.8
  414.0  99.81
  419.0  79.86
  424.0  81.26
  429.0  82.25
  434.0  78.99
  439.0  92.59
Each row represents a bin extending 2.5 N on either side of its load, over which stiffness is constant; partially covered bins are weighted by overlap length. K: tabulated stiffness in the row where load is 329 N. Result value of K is 105.5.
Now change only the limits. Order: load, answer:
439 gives 92.59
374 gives 91.46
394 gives 104.6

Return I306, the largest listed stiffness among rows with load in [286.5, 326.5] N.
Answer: 114.7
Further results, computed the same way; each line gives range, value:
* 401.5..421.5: 103.9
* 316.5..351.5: 115.2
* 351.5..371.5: 104.1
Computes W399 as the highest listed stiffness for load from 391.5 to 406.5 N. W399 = 105.7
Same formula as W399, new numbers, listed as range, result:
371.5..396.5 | 109.6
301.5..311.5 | 113.1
